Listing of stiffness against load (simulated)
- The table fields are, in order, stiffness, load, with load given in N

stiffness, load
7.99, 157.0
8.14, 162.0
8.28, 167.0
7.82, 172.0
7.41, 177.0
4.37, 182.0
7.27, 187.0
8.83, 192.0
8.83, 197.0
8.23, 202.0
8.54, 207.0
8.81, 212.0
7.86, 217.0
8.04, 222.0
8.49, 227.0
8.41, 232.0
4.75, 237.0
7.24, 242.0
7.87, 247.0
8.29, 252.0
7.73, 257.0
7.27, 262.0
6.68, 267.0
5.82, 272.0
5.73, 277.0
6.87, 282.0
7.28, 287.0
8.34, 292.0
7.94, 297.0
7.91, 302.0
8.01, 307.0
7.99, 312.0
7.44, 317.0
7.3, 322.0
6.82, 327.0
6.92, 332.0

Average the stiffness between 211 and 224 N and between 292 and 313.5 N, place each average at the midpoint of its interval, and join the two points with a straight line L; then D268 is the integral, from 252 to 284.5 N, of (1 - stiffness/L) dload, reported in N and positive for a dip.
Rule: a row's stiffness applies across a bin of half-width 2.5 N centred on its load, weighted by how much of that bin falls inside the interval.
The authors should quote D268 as 5.1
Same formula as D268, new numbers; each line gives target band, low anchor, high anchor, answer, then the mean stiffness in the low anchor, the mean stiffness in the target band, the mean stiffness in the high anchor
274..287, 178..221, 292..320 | 2.32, 7.83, 6.47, 7.89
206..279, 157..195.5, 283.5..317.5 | 2.46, 7.52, 7.42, 7.84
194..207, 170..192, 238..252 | -2.71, 6.93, 8.54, 7.39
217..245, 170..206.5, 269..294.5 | -0.78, 7.59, 7.44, 6.81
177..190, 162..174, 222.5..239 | 2.74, 8.08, 6.24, 7.39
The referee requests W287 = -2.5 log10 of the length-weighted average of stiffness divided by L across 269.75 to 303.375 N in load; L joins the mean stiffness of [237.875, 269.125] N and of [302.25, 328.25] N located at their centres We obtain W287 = 0.06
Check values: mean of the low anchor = 7.38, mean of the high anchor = 7.58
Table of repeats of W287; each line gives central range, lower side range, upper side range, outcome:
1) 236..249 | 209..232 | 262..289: 0.120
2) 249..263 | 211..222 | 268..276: -0.183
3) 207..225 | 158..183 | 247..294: -0.138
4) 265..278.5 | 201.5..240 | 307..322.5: 0.266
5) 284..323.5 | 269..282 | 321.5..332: -0.188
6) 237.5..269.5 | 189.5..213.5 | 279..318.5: 0.112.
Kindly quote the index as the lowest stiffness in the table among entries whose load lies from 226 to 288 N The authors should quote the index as 4.75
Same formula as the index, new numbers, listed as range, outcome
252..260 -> 7.73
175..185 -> 4.37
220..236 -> 8.04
